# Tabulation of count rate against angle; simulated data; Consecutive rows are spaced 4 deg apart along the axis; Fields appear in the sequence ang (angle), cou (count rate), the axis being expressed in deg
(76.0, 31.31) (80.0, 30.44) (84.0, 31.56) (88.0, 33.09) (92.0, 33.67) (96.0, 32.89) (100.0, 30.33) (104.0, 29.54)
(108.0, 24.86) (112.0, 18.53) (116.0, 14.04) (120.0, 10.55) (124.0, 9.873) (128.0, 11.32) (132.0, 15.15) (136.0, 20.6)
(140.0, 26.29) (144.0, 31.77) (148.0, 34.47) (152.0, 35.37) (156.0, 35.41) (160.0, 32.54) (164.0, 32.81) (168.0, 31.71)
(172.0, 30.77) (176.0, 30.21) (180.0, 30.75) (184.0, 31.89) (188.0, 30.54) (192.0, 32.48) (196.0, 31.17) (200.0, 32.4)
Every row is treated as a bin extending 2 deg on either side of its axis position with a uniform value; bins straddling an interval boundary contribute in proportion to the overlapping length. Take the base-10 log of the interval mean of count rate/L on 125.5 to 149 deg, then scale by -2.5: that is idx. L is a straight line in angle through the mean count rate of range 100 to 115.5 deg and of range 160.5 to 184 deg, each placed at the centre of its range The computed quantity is 0.23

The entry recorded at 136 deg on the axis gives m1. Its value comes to 20.6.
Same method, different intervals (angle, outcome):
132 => 15.15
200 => 32.4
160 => 32.54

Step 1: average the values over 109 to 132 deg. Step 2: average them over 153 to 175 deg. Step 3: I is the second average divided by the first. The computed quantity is 2.40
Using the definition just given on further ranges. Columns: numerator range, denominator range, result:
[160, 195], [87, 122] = 1.26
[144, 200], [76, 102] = 1.01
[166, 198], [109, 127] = 2.26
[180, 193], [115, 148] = 1.69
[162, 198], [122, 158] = 1.28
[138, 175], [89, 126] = 1.41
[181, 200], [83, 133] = 1.39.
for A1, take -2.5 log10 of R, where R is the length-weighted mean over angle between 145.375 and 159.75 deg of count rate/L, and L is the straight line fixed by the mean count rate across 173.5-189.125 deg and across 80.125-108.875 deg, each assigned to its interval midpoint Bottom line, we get -0.123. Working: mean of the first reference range 31.1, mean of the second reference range 30.9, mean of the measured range 34.6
